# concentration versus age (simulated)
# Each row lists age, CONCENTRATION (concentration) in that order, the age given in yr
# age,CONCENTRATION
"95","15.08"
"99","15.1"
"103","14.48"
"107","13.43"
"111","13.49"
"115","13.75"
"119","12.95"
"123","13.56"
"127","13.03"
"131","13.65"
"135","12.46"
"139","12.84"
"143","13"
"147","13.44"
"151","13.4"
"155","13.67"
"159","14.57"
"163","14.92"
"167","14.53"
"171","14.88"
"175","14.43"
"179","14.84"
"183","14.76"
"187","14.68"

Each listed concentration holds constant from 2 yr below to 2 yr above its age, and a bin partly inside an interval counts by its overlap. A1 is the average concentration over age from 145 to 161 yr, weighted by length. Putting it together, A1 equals 13.8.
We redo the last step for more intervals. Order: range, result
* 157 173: 14.7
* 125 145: 13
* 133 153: 13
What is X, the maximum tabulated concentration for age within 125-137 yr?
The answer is 13.65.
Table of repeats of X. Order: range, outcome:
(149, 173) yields 14.92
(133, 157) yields 13.67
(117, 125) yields 13.56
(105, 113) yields 13.49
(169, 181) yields 14.88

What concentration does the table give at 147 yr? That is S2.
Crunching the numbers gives 13.44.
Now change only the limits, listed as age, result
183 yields 14.76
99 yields 15.1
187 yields 14.68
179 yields 14.84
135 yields 12.46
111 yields 13.49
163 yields 14.92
